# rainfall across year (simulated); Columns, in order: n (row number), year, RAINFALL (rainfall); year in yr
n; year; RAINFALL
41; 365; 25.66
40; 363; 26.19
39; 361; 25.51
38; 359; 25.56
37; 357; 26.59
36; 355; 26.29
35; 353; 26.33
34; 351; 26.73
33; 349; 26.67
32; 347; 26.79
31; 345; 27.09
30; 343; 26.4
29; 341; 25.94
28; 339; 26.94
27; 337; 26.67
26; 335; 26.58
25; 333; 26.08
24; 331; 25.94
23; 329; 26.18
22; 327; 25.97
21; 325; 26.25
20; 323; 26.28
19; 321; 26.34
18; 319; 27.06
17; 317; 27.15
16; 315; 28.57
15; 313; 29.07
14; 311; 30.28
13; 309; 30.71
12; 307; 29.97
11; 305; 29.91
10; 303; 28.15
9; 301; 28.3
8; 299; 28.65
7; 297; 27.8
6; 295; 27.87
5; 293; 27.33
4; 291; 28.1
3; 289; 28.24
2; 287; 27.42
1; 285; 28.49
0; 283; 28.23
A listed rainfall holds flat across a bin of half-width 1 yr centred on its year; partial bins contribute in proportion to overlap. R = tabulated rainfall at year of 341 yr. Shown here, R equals 25.94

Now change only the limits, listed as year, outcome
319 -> 27.06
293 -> 27.33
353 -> 26.33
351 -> 26.73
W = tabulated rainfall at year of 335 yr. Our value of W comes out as 26.58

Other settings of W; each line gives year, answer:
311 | 30.28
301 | 28.3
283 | 28.23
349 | 26.67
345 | 27.09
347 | 26.79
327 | 25.97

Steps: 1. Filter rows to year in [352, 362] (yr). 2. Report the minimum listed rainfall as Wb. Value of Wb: 25.51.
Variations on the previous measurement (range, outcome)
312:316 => 28.57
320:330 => 25.97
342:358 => 26.29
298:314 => 28.15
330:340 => 25.94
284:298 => 27.33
